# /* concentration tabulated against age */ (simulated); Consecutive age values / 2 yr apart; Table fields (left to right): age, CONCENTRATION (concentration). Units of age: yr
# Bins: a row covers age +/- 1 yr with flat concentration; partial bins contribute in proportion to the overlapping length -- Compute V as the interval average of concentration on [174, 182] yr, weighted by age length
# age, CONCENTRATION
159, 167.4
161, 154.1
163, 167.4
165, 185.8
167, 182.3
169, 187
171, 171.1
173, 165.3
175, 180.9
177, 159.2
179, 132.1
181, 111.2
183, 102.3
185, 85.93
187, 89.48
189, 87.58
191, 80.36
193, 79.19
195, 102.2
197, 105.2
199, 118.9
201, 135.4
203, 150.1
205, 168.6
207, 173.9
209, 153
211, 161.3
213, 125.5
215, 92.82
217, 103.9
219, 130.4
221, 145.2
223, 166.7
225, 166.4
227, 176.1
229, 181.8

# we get 146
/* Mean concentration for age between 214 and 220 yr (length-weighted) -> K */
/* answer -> 109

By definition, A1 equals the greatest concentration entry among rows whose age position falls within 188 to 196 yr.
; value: 102.2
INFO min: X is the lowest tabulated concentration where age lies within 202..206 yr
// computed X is 150.1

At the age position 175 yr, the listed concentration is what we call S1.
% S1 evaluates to 180.9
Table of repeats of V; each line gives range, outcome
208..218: 127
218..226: 152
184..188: 87.7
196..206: 136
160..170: 175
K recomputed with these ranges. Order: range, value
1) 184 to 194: 84.5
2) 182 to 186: 94.1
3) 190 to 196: 87.2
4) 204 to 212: 164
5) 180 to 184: 107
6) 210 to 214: 143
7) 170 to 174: 168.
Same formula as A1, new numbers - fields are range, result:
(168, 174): 187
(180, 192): 111.2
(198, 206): 168.6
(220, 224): 166.7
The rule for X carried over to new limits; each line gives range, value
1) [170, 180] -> 132.1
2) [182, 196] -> 79.19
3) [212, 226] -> 92.82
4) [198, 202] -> 118.9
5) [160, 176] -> 154.1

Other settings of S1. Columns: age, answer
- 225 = 166.4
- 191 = 80.36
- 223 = 166.7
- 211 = 161.3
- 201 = 135.4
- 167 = 182.3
